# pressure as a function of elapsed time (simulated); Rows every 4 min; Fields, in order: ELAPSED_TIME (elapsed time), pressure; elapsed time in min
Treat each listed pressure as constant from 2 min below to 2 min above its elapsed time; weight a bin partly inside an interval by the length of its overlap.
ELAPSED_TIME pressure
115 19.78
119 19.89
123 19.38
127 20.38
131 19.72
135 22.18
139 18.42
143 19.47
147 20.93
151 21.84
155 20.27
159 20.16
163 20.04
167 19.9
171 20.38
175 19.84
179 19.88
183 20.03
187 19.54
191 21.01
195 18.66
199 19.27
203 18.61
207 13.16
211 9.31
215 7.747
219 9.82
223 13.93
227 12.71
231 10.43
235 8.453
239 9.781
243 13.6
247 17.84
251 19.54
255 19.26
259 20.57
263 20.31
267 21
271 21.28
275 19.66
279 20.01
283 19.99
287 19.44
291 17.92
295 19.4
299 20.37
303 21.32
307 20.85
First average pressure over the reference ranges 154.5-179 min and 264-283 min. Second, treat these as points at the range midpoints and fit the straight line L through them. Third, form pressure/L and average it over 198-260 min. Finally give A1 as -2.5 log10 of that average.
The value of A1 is 0.42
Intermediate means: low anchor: 20.1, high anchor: 20.4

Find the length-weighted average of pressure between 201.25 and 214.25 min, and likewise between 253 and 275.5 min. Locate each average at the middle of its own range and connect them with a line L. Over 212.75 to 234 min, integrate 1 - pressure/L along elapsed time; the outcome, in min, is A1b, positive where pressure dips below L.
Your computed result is 6.1 min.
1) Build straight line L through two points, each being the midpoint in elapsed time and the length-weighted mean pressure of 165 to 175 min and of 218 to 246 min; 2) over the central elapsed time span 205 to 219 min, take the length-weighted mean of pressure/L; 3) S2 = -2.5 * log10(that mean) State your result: 0.39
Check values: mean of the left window 20.1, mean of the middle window 10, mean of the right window 11.5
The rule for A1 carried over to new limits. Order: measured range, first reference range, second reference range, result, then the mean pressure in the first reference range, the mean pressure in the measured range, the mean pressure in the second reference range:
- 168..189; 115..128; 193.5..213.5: -0.18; 19.8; 19.9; 15.5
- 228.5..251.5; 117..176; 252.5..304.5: 0.48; 20.2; 12.9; 20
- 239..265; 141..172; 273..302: 0.11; 20.4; 17.8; 19.6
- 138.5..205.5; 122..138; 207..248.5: -0.21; 20.4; 19.9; 11.4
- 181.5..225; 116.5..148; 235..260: 0.14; 20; 15.5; 15.9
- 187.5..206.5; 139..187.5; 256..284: 0.07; 20.1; 18.9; 20.4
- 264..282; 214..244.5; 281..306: -0.21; 10.9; 20.5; 19.8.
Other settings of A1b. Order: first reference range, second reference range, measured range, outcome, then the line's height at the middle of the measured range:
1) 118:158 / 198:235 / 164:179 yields -2.8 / 16.9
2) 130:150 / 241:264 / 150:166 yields -0.4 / 20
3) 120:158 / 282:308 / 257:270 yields -0.5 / 19.9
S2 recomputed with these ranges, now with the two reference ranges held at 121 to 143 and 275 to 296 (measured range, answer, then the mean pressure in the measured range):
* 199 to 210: 0.23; 15.9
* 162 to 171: -0.01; 20.1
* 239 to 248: 0.35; 14.2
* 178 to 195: -0.01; 20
